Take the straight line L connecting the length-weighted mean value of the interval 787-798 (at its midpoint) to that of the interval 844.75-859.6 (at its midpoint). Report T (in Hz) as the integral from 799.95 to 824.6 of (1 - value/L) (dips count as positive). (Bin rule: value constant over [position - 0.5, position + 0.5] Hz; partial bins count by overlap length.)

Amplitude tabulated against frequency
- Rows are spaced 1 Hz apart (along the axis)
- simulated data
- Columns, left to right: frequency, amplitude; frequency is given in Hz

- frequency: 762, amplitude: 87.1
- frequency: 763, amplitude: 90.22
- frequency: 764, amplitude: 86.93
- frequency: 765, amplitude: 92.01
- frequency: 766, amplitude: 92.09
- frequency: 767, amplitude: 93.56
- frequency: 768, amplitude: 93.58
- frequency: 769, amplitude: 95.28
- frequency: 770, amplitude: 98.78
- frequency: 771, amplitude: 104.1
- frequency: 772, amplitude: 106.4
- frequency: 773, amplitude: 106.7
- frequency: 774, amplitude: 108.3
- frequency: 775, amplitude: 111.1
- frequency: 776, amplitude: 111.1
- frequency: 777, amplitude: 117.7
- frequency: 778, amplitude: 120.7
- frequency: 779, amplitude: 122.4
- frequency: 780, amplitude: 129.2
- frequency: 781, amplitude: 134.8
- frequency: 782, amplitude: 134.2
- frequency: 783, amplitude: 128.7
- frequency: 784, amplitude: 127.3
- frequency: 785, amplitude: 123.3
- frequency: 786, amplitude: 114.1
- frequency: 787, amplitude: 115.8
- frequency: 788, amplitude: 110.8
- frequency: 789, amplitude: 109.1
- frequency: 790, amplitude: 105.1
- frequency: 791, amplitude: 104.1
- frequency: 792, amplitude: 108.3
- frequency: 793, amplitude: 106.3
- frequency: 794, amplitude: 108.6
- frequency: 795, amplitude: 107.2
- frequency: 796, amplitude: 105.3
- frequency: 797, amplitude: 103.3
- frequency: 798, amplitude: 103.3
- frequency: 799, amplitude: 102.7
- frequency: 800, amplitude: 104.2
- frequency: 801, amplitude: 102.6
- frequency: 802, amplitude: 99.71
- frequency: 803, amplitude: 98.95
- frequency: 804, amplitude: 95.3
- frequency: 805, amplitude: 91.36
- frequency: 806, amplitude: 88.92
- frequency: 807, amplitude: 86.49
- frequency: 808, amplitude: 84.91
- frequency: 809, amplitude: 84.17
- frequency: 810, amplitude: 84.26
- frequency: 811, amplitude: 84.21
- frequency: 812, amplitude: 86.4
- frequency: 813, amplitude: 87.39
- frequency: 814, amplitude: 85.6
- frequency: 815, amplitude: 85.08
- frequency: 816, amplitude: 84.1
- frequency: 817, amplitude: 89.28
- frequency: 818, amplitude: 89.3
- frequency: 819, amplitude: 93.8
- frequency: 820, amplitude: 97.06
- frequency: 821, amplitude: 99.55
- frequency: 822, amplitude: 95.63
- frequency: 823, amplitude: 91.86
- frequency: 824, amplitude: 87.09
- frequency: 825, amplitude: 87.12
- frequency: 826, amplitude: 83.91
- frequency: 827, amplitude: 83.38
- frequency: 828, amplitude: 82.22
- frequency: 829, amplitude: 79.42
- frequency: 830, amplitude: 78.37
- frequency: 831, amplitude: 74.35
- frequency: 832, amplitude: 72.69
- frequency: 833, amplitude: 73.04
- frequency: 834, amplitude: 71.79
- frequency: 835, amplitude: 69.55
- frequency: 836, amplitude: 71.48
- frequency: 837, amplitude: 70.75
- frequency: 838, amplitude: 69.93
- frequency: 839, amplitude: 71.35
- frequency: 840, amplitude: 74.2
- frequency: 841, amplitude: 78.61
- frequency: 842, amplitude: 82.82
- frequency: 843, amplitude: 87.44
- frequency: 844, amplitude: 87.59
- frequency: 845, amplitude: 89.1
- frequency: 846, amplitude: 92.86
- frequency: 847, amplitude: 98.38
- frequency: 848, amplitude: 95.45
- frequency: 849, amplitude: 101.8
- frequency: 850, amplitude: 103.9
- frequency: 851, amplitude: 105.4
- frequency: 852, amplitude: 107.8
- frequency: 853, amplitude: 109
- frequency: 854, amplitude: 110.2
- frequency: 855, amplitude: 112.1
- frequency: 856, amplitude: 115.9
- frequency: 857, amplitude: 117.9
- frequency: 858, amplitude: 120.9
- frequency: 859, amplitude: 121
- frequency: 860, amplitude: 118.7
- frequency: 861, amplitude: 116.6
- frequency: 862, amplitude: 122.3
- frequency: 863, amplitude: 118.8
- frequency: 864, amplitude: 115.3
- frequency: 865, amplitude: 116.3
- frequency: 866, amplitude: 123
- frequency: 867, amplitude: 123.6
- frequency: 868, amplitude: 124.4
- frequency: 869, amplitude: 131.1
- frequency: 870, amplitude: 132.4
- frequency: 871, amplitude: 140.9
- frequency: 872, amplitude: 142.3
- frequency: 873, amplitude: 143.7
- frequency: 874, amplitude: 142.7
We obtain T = 3.74 Hz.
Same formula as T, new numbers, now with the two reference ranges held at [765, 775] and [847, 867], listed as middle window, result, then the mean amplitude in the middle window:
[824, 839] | 4.5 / 76.5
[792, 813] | 1.7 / 96.5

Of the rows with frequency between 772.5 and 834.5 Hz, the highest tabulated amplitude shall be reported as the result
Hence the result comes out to 134.8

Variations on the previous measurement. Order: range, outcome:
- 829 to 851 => 105.4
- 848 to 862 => 122.3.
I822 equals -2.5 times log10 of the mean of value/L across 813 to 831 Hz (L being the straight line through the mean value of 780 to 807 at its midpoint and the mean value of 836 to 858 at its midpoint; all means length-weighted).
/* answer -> 0.16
